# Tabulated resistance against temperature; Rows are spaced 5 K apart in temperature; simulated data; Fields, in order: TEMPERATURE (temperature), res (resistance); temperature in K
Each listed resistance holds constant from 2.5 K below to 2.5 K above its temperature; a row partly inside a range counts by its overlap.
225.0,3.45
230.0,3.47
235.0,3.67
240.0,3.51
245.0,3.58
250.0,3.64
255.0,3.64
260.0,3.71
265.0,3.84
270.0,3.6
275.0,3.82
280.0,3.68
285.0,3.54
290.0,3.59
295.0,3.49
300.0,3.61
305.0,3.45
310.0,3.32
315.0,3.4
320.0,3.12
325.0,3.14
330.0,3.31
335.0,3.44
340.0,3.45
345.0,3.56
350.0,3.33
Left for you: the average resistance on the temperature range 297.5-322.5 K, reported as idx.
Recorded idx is 3.38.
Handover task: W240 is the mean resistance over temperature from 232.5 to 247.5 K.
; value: 3.59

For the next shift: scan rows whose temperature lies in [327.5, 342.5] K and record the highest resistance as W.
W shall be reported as 3.45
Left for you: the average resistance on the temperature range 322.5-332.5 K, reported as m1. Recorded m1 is 3.23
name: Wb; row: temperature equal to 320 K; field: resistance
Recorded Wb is 3.12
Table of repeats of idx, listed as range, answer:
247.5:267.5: 3.71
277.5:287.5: 3.61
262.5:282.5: 3.74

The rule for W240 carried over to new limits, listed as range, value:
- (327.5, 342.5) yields 3.4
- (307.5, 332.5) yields 3.26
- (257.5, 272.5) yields 3.72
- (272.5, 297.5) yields 3.62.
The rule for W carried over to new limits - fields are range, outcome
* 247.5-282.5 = 3.84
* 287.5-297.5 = 3.59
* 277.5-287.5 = 3.68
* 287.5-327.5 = 3.61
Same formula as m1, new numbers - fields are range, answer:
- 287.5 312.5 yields 3.49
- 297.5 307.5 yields 3.53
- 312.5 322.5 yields 3.26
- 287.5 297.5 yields 3.54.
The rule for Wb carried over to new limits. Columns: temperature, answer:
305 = 3.45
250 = 3.64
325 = 3.14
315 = 3.4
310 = 3.32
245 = 3.58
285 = 3.54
